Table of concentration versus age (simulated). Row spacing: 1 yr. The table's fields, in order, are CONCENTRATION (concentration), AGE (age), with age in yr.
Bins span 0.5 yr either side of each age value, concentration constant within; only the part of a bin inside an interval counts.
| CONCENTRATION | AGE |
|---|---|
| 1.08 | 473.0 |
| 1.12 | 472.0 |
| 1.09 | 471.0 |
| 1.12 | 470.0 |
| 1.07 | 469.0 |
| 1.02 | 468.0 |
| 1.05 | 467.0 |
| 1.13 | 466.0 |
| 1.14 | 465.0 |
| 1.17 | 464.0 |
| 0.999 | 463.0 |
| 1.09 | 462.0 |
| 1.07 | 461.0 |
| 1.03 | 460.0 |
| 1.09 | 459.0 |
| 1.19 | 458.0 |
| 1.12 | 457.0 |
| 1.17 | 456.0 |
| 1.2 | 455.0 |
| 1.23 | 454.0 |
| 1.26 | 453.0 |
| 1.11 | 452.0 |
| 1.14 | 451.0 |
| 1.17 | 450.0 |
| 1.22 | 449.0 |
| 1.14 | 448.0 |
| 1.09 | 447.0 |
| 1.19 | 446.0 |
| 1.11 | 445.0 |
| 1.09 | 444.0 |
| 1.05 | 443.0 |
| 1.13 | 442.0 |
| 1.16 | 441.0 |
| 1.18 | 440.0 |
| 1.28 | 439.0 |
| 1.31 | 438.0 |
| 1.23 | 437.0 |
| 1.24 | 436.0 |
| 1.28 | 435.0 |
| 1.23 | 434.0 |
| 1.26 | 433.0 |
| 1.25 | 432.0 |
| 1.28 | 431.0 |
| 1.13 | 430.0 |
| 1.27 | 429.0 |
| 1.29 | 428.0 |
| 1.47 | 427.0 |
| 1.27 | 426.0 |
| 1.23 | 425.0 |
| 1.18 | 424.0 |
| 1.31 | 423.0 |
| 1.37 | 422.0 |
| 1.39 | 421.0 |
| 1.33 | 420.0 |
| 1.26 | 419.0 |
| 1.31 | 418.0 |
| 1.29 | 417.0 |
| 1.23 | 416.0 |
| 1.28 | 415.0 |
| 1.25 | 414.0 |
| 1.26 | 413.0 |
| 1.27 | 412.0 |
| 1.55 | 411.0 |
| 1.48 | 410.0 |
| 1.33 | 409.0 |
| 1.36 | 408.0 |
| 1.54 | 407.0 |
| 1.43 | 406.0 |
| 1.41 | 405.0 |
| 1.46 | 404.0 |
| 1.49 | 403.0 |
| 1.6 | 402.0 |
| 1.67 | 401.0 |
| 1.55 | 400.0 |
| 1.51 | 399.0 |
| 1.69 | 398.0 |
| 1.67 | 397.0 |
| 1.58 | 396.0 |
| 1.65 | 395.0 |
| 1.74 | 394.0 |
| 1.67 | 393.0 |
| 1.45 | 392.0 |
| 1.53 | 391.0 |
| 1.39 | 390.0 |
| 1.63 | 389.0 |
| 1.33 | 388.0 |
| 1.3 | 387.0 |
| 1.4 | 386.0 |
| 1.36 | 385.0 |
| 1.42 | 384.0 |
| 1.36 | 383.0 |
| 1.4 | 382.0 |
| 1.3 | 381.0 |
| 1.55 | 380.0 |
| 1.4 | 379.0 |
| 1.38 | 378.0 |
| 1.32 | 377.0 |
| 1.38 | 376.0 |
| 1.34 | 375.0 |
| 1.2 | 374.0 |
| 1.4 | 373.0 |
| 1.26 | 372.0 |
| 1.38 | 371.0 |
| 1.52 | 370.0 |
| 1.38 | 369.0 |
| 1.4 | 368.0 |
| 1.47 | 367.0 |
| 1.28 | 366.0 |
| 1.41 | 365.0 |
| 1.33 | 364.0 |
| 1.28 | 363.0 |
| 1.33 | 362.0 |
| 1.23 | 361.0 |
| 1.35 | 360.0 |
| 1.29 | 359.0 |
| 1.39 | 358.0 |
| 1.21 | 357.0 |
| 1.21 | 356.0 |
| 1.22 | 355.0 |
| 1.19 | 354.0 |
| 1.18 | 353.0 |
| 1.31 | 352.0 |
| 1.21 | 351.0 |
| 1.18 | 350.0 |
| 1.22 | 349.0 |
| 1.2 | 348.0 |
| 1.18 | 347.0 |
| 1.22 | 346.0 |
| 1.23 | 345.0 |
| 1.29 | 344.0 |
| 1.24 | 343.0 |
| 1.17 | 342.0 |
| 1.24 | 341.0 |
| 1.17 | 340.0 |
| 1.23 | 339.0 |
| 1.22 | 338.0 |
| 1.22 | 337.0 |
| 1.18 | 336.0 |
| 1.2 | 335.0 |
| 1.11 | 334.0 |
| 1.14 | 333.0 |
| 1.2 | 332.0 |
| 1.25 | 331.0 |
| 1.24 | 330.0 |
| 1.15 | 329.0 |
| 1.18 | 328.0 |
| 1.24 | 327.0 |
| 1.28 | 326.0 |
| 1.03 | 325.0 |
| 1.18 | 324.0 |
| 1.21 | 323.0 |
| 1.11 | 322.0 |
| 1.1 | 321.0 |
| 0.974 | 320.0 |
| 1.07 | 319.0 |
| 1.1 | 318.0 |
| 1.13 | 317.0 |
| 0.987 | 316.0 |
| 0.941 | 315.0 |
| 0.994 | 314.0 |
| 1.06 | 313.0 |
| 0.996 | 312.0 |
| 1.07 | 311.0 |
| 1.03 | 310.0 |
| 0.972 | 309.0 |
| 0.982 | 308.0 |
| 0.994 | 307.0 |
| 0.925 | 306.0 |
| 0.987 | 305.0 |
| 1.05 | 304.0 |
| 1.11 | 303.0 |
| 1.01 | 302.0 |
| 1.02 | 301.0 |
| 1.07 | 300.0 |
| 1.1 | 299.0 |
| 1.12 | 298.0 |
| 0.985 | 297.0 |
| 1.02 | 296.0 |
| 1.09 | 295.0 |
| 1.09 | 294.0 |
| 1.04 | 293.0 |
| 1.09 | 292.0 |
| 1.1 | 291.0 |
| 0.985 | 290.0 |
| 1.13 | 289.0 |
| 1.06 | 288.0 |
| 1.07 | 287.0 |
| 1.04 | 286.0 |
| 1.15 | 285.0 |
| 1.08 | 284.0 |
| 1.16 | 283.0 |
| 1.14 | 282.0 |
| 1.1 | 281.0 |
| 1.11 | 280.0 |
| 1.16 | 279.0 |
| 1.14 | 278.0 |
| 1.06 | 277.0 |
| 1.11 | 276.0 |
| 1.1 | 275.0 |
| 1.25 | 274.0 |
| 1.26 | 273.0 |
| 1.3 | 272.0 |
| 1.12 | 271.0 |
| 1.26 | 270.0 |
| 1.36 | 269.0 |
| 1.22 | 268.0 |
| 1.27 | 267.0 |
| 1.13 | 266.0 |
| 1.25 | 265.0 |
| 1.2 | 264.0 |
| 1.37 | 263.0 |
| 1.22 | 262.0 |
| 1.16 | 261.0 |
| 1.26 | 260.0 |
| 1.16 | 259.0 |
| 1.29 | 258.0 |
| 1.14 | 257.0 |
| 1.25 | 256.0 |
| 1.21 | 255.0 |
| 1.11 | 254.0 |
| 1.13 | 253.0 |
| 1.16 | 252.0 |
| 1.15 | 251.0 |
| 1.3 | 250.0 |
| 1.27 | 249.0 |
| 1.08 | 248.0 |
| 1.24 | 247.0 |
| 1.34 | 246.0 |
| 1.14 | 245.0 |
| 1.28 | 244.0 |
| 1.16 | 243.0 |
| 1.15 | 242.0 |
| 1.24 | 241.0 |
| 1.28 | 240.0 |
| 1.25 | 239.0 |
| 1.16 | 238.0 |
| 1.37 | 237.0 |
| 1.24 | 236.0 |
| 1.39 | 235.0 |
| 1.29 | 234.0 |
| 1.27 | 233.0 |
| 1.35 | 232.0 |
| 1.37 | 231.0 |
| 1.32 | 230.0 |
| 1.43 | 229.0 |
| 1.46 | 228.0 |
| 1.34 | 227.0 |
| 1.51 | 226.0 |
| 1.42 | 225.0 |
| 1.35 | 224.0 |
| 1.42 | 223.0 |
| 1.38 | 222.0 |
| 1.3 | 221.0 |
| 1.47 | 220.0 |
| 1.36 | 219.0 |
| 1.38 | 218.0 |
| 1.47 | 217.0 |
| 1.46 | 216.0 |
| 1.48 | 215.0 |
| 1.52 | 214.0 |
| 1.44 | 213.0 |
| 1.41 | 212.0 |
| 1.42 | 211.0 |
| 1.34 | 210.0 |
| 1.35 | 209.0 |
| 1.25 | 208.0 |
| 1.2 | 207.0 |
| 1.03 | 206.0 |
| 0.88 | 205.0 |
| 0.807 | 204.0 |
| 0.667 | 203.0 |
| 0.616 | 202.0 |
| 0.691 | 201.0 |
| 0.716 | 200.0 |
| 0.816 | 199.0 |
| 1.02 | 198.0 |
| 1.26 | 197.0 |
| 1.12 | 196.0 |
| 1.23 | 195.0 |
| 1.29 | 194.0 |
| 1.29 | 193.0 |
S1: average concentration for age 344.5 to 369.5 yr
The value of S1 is 1.28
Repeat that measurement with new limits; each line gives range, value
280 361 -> 1.13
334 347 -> 1.21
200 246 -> 1.26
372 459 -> 1.33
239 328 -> 1.13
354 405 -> 1.42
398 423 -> 1.4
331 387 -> 1.29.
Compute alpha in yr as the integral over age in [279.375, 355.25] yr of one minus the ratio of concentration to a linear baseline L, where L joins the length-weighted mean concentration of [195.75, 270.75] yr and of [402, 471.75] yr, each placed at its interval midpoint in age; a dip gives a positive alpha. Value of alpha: 7.0 yr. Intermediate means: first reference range 1.23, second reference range 1.23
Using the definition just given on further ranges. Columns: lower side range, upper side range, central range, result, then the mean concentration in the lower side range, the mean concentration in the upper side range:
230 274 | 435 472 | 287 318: 4.4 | 1.24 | 1.14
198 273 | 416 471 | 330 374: -1.9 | 1.24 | 1.19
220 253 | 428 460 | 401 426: -3.3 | 1.29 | 1.19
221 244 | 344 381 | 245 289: 4.5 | 1.32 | 1.31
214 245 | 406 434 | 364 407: -4.4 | 1.34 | 1.31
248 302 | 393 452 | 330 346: 0.3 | 1.15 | 1.33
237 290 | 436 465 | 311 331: 1.2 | 1.19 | 1.15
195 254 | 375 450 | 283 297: 2.2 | 1.24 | 1.36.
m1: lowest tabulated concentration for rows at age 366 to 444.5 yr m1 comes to 1.05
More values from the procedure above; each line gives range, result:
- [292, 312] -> 0.925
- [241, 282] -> 1.06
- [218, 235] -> 1.27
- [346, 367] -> 1.18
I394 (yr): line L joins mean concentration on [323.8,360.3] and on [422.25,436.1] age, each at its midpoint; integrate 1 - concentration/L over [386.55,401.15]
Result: -3.6 yr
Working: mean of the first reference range 1.21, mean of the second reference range 1.27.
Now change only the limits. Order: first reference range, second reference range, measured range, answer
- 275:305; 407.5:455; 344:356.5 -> -0.7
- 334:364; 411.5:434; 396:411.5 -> -3.1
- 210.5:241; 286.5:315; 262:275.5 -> -0.6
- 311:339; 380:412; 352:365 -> 0.3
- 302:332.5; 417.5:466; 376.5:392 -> -3.5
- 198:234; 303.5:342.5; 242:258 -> 0.1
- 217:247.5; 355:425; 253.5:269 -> 1.4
